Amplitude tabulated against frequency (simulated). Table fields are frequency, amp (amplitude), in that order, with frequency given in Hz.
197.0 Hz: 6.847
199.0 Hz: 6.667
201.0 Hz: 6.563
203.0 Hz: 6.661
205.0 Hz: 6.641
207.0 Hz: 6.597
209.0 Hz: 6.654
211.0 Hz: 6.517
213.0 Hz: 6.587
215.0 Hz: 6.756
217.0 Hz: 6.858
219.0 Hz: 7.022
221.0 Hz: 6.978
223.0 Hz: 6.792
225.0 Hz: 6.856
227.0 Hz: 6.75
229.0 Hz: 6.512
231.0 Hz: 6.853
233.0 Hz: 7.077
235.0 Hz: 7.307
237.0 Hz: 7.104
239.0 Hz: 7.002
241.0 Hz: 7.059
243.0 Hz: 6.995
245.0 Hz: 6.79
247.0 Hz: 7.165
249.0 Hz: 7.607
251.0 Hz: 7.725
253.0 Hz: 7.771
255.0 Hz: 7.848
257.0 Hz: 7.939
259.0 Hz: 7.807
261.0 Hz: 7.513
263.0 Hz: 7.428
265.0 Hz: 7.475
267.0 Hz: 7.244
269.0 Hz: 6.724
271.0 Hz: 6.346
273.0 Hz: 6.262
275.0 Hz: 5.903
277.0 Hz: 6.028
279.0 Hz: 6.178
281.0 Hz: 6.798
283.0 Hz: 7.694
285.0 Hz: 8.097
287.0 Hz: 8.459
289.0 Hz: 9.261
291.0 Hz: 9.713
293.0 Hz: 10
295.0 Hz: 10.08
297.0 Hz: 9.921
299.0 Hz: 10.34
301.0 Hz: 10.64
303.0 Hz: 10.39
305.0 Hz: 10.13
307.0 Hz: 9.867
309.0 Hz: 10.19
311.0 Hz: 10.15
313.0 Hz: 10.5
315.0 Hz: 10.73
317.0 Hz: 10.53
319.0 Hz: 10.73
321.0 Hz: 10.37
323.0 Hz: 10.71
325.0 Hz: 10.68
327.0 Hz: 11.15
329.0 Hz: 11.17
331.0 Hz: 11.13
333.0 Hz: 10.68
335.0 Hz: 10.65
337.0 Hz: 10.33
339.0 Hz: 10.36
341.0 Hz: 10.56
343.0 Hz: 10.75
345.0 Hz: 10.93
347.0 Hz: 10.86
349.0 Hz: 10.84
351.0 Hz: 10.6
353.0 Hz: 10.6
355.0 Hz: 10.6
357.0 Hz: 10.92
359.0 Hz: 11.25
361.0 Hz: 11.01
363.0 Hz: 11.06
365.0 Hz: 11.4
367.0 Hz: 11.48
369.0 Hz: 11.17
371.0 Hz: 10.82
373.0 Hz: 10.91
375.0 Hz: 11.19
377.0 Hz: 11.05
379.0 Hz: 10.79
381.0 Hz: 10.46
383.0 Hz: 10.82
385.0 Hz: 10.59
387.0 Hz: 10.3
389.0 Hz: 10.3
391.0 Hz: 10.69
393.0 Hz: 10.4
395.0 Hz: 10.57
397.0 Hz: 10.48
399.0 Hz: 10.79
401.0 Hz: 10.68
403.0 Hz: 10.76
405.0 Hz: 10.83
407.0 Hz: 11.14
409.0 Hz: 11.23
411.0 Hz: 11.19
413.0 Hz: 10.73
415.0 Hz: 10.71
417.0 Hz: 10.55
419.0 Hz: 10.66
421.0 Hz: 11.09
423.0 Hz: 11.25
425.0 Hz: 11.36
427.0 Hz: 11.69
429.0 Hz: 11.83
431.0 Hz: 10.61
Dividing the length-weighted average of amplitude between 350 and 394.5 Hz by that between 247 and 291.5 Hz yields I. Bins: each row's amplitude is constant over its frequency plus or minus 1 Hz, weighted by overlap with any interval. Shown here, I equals 1.5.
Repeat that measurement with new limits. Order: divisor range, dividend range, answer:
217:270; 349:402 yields 1.50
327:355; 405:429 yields 1.03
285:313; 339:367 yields 1.10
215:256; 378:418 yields 1.51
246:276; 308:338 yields 1.47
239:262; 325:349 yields 1.45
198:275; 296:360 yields 1.52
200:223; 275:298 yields 1.23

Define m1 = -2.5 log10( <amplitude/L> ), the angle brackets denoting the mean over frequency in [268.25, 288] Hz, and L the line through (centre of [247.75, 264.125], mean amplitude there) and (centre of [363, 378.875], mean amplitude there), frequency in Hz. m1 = 0.22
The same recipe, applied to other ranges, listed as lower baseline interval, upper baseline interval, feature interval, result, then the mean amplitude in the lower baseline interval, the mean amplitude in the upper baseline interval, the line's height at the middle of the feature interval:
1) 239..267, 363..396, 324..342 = -0.125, 7.45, 10.8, 9.58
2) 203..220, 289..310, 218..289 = 0.156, 6.7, 10.1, 8.32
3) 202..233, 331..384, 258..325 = 0.019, 6.75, 10.9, 8.92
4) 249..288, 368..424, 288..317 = -0.234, 7.23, 10.8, 8.18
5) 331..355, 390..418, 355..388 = -0.023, 10.7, 10.8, 10.7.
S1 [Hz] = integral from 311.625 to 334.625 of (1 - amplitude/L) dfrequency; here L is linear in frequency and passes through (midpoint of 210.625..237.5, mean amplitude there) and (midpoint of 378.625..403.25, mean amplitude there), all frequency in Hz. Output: -4.3 Hz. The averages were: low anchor 6.86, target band 10.7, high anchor 10.6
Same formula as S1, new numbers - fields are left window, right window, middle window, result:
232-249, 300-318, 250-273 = 1.92 Hz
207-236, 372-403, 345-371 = -2.57 Hz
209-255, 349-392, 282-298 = -0.96 Hz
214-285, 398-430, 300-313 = -2.81 Hz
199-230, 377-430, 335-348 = -1.57 Hz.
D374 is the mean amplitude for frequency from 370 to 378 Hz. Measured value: 11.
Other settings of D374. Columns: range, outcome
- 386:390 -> 10.3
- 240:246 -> 6.95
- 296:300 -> 10.1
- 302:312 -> 10.1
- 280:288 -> 7.76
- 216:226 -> 6.9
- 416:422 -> 10.8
